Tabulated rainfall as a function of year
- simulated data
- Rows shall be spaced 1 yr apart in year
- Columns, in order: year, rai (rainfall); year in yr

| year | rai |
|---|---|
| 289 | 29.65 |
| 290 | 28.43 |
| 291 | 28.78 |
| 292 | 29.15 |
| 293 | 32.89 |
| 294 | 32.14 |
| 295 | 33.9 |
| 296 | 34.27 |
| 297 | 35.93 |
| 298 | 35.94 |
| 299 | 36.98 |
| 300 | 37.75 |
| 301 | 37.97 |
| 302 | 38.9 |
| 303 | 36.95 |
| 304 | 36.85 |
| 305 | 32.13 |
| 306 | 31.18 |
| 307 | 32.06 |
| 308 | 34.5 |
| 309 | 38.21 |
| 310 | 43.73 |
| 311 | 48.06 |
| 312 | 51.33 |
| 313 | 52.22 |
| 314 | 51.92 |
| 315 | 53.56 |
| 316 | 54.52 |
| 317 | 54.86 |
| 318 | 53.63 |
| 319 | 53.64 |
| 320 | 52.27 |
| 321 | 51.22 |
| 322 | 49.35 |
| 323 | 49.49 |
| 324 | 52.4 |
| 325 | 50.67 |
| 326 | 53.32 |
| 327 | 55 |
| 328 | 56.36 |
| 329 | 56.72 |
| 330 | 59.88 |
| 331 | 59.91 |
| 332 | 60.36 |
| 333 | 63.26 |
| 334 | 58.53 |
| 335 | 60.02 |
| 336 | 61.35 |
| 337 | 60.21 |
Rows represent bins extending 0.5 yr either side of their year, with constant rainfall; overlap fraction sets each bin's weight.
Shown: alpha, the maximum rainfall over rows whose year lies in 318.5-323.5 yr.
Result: 53.64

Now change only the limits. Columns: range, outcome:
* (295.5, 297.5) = 35.93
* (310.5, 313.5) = 52.22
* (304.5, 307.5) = 32.13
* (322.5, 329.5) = 56.72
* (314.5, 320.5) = 54.86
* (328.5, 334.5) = 63.26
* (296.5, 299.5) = 36.98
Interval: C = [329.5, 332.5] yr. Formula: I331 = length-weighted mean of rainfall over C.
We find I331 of 60.1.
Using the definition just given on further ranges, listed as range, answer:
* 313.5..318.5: 53.7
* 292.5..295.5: 33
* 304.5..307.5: 31.8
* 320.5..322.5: 50.3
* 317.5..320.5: 53.2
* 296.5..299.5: 36.3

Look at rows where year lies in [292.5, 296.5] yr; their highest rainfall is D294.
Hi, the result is 34.27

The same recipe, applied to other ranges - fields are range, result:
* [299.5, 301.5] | 37.97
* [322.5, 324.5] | 52.4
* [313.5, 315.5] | 53.56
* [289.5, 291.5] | 28.78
